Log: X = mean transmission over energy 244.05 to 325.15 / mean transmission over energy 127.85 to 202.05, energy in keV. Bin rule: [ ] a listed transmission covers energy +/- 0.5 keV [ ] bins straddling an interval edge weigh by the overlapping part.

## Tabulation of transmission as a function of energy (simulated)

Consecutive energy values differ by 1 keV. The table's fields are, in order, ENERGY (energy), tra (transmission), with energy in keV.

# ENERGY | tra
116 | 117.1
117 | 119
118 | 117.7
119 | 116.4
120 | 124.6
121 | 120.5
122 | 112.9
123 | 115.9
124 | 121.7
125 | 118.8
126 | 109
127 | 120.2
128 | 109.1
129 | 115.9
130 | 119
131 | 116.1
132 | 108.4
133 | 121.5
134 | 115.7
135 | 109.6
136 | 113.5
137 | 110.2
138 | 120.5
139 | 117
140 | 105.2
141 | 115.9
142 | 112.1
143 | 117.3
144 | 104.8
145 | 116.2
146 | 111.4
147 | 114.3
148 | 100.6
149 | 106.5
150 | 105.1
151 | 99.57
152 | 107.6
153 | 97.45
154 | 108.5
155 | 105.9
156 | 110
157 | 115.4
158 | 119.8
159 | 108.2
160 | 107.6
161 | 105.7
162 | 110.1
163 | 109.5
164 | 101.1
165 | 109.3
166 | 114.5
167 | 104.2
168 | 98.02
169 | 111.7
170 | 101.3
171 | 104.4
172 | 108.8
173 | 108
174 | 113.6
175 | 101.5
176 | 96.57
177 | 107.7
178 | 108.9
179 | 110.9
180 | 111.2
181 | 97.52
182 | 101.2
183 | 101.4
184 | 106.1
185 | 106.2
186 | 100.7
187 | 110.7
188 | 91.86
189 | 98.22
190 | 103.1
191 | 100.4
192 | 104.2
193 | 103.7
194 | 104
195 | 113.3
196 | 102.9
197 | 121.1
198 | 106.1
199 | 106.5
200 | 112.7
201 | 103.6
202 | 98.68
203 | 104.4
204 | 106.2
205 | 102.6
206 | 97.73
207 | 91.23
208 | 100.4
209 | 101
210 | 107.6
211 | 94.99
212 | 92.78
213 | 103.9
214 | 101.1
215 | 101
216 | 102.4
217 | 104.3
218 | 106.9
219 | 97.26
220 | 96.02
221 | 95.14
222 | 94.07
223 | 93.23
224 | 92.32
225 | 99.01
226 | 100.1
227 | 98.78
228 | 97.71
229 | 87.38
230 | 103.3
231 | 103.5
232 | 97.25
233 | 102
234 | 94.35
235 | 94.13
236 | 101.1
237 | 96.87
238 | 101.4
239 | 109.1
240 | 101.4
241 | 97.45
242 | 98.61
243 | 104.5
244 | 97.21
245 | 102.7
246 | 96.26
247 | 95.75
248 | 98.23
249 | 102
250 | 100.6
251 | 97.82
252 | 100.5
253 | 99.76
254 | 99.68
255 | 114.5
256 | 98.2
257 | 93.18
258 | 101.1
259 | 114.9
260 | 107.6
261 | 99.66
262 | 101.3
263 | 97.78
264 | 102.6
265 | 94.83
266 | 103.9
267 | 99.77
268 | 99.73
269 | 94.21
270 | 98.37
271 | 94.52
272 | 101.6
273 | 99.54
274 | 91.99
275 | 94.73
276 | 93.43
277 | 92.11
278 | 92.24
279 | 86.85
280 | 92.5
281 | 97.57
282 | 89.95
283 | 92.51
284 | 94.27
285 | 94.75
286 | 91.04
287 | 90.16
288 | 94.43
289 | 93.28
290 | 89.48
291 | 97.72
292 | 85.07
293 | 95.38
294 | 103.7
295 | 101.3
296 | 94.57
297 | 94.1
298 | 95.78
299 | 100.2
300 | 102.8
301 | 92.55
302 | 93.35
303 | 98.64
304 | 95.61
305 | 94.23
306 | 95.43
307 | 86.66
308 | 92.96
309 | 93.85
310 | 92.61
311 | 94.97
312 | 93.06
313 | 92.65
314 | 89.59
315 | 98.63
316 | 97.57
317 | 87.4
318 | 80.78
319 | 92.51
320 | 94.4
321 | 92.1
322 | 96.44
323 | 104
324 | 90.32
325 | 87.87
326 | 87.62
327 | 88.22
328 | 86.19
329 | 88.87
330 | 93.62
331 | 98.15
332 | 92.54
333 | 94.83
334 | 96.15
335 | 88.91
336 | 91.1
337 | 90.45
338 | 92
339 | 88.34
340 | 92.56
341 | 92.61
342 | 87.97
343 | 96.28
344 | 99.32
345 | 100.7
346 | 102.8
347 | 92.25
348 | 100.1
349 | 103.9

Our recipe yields 0.9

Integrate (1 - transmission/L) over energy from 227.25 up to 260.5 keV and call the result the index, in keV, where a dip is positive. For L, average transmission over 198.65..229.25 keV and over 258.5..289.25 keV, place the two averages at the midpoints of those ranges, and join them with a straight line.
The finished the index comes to -0.7 keV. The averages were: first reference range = 99.8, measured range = 100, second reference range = 96.5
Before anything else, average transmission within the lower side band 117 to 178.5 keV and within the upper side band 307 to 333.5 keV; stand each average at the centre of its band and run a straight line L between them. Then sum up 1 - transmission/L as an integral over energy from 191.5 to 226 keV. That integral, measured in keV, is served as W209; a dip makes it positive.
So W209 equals 0.8 keV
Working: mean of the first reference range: 111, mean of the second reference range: 92.3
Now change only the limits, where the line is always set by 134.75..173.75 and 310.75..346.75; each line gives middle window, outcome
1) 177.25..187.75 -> 0.11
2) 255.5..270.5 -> -0.24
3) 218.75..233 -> 0.74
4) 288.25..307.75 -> 0.09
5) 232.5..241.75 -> 0.14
